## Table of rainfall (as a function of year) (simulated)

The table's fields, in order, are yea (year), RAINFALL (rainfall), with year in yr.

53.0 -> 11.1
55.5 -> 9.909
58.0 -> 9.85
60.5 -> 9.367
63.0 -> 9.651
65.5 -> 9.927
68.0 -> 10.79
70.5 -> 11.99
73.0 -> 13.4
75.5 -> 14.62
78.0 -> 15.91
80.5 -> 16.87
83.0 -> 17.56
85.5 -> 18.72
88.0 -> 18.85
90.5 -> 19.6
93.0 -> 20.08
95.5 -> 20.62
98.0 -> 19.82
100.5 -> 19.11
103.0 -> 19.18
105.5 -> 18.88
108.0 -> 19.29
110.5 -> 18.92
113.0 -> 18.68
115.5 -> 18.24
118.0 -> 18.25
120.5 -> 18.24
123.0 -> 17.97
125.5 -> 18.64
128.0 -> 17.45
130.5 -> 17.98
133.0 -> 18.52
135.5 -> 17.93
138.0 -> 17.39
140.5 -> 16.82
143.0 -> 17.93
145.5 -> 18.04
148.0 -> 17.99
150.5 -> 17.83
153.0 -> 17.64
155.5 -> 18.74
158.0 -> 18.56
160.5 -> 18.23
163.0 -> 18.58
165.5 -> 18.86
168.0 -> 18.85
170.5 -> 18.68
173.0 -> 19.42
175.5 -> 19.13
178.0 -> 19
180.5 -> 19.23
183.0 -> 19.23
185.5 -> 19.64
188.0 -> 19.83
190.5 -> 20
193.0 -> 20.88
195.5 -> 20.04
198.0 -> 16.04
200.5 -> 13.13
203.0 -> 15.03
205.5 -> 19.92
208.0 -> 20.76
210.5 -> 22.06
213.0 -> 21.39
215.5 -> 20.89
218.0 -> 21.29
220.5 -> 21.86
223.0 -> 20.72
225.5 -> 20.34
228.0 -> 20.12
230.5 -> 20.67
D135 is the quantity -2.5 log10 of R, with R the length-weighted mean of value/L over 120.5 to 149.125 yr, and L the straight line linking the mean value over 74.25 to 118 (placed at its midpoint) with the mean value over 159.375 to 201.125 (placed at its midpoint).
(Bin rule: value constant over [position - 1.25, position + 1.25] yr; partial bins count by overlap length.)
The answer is 0.05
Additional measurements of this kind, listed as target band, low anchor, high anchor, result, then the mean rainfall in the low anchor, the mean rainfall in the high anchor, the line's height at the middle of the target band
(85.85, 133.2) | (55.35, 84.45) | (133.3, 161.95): -0.23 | 12.6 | 17.9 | 15.3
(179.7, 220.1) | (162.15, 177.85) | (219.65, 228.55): 0.03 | 18.9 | 20.8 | 19.9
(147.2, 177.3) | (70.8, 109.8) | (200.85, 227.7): 0.04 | 18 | 20.2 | 19.3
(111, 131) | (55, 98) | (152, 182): -0.09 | 14.8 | 18.8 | 16.7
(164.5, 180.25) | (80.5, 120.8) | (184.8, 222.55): 0.02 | 19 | 19.5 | 19.4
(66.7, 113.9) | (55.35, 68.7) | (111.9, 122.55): -0.23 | 9.88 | 18.3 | 14.2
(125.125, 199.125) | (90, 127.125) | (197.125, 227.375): 0.04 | 19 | 19.5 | 19.3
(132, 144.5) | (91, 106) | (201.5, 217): 0.12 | 19.7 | 19.9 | 19.7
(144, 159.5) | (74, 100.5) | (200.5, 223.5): 0.06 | 18.3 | 20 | 19.2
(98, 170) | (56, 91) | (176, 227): -0.12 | 13.9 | 19.6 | 16.6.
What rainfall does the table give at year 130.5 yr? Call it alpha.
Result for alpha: 17.98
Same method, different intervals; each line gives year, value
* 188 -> 19.83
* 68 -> 10.79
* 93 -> 20.08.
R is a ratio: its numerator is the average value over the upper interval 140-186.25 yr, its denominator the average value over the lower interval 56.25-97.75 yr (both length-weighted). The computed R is 1.2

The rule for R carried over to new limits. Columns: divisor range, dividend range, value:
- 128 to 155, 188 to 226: 1.10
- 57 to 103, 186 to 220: 1.25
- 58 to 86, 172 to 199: 1.46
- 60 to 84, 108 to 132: 1.40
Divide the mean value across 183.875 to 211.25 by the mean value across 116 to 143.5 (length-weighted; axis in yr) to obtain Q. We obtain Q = 1.0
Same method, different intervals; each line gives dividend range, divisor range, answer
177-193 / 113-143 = 1.09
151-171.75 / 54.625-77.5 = 1.65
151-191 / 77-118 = 1.01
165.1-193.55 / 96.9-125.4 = 1.03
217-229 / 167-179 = 1.10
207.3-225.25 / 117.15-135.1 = 1.17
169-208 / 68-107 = 1.07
